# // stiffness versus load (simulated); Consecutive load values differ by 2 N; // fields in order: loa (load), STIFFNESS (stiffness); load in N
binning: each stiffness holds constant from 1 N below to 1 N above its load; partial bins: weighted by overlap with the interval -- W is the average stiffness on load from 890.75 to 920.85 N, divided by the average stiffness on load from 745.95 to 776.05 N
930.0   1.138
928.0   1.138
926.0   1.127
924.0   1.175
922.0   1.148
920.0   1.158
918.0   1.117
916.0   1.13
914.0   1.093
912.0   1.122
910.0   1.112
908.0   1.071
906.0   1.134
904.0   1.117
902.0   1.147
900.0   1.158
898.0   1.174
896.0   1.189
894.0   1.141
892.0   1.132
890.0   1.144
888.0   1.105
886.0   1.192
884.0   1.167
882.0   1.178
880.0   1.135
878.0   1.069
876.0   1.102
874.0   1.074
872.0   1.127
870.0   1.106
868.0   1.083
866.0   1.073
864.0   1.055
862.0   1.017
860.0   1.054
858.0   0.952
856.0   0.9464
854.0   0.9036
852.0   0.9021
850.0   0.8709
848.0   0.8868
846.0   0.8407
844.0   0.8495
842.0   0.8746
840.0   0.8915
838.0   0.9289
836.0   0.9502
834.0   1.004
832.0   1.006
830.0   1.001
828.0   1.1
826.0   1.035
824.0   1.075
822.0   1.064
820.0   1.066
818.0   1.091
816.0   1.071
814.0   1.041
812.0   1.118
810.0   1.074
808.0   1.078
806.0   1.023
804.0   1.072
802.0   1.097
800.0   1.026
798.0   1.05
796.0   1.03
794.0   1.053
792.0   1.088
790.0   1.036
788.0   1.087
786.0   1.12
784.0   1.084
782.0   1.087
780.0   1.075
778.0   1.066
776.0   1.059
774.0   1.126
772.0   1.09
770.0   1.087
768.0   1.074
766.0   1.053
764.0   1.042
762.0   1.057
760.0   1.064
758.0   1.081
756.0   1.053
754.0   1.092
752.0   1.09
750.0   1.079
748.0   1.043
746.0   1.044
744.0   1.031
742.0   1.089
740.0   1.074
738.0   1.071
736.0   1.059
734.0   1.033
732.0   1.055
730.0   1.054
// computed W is 1.1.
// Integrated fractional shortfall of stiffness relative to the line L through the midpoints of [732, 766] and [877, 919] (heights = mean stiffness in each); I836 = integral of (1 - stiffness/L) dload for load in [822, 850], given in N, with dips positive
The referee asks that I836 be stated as 3.7 N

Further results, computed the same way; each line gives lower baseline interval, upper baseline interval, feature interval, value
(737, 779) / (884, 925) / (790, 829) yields 1.0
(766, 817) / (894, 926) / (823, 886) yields 5.4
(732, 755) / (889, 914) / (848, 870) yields 2.6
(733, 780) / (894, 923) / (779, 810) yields 0.5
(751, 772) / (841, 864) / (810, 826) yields -1.5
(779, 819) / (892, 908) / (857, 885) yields 1.0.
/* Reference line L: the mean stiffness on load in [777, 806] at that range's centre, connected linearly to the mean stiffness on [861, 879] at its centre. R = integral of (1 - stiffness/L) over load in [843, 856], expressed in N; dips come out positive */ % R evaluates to 2.4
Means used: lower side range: 1.07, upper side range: 1.08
